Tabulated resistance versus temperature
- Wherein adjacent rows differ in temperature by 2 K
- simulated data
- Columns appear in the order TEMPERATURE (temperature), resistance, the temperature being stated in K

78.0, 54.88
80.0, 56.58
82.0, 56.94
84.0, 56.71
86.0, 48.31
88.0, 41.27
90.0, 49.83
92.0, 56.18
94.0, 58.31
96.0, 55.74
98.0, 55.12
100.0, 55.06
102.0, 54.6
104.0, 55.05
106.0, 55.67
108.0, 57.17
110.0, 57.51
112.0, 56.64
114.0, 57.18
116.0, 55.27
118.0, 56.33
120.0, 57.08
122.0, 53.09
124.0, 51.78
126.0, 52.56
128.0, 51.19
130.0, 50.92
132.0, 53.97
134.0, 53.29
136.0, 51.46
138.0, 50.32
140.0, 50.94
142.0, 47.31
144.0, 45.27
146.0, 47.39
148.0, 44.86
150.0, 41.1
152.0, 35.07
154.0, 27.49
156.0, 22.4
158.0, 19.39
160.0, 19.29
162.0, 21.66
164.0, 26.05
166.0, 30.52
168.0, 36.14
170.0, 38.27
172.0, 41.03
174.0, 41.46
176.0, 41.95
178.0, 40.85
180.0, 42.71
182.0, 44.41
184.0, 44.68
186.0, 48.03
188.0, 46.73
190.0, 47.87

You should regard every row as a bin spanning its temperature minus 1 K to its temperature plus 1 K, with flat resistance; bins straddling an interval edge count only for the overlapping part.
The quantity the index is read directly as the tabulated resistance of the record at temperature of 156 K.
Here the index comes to 22.4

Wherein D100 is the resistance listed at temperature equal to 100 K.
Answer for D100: 55.06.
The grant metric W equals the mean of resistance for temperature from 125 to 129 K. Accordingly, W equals 51.9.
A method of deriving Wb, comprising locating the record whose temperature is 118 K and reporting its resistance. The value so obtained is 56.33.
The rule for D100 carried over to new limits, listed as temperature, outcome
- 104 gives 55.05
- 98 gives 55.12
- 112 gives 56.64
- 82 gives 56.94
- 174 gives 41.46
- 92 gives 56.18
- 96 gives 55.74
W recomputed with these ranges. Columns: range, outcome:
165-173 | 36.5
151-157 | 28.3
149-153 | 38.1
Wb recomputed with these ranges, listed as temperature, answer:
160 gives 19.29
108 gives 57.17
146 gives 47.39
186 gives 48.03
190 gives 47.87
